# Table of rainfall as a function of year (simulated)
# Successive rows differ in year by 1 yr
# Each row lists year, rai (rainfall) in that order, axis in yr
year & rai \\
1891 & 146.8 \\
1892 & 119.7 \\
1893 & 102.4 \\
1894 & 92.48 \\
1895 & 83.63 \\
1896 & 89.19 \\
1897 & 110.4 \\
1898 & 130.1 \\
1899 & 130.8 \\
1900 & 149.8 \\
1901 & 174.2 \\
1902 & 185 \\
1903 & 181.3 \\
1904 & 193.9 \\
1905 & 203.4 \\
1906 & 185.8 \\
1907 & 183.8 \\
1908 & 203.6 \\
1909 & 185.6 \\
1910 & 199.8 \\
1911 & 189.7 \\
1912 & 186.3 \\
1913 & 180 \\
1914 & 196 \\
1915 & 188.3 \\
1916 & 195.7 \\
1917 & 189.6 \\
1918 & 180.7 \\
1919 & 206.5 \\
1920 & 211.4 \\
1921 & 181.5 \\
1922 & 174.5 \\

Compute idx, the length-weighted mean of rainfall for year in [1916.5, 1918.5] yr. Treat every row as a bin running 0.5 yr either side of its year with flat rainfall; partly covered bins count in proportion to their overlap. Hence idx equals 185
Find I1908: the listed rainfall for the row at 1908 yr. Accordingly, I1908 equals 203.6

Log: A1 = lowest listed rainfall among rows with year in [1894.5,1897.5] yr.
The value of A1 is 83.63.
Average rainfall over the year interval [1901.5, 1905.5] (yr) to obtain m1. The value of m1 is 191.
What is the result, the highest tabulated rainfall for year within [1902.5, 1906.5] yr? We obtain 203.4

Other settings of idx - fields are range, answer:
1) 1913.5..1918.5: 190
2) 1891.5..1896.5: 97.5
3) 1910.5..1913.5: 185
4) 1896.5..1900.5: 130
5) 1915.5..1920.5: 197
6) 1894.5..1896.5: 86.4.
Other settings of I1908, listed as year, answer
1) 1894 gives 92.48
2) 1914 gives 196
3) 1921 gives 181.5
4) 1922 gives 174.5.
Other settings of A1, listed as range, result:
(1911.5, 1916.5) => 180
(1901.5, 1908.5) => 181.3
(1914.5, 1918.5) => 180.7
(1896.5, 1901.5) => 110.4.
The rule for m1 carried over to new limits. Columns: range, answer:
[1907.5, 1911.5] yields 195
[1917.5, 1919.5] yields 194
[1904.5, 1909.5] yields 192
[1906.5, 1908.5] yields 194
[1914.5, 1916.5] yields 192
